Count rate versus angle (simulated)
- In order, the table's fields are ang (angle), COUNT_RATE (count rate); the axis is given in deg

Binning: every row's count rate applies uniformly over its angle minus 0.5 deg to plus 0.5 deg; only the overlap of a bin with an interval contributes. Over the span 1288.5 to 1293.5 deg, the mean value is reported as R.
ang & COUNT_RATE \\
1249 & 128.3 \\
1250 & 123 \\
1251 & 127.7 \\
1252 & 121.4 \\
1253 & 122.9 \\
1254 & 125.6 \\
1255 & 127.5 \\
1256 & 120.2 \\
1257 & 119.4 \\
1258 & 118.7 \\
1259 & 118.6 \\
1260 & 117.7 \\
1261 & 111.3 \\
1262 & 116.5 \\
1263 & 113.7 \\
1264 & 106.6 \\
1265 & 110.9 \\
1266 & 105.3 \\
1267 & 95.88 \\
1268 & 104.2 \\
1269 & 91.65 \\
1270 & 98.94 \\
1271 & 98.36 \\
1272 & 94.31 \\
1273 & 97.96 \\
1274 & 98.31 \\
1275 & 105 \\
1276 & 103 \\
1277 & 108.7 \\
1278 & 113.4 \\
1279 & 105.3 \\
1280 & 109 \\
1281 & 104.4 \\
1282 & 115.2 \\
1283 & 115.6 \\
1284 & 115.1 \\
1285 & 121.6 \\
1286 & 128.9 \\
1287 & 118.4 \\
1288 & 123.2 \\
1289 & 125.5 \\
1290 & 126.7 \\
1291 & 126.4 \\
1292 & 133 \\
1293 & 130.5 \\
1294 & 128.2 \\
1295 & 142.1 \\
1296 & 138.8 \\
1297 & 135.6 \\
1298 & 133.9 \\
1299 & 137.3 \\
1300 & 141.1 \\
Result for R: 128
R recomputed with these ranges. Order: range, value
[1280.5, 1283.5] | 112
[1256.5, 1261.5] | 117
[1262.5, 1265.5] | 110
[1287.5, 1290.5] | 125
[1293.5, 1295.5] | 135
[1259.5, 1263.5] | 115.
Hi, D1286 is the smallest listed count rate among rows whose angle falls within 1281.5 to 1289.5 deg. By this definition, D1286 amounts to 115.1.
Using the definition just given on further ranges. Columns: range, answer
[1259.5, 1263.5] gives 111.3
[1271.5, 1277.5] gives 94.31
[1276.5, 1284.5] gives 104.4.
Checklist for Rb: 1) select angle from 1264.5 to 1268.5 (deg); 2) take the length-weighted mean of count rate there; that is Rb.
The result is 104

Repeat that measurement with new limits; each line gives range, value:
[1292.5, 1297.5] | 135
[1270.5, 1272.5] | 96.3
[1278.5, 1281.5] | 106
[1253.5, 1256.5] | 124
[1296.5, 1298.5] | 135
